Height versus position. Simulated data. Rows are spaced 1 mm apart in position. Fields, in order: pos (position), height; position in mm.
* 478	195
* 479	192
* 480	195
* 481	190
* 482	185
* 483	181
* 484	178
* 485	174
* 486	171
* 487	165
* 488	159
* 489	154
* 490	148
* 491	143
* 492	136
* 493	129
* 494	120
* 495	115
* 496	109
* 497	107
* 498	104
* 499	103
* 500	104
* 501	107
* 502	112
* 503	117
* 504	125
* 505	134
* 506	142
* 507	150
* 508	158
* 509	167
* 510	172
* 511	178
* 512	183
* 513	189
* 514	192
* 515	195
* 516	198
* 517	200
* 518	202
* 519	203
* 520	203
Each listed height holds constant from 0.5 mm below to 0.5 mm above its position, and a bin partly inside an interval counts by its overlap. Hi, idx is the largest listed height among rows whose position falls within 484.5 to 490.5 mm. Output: 174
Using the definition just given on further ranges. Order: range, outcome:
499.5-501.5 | 107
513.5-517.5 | 200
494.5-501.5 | 115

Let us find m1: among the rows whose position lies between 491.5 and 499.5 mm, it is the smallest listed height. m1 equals 103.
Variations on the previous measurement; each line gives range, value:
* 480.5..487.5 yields 165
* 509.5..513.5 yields 172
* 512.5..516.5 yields 189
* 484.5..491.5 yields 143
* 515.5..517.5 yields 198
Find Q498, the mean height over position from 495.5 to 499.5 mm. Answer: 106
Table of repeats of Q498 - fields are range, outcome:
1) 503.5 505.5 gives 130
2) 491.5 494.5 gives 128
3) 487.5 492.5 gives 148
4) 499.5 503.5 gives 110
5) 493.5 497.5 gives 113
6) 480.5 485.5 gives 182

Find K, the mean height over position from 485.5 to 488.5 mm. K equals 165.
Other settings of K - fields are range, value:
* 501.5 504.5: 118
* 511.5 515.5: 190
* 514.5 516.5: 196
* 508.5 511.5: 172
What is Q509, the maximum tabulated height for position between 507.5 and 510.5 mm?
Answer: 172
